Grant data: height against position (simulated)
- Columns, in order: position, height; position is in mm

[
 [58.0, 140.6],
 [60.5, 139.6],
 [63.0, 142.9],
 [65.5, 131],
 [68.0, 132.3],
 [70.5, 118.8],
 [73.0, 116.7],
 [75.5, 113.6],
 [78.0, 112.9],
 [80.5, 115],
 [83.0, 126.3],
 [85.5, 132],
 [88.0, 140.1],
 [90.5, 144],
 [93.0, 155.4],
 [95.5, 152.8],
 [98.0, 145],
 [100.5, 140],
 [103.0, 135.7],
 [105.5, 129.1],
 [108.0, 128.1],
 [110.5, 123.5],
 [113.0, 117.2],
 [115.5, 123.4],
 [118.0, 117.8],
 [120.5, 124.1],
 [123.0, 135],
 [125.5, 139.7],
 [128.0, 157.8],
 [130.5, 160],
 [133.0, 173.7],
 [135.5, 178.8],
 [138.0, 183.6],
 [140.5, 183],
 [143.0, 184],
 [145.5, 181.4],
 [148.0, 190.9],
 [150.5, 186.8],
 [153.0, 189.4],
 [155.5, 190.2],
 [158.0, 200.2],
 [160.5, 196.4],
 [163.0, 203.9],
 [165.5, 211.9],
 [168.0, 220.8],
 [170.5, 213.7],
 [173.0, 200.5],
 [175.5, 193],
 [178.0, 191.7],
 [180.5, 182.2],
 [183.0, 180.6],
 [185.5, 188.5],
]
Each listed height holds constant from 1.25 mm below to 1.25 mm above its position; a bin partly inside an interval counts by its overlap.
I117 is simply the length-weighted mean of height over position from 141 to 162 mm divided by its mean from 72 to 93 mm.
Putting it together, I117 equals 1.5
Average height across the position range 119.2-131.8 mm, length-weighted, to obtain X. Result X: 143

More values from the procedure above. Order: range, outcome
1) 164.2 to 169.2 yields 216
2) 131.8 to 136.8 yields 176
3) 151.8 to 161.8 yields 194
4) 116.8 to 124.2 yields 126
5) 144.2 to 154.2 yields 187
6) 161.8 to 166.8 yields 208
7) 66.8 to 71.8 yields 125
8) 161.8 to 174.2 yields 210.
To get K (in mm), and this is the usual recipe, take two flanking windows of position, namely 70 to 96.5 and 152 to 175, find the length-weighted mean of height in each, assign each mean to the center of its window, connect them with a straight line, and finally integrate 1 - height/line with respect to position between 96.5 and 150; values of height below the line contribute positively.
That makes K 5.2 mm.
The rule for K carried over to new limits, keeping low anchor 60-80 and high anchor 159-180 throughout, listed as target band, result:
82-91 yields 0.2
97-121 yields 4.1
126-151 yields 0.3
